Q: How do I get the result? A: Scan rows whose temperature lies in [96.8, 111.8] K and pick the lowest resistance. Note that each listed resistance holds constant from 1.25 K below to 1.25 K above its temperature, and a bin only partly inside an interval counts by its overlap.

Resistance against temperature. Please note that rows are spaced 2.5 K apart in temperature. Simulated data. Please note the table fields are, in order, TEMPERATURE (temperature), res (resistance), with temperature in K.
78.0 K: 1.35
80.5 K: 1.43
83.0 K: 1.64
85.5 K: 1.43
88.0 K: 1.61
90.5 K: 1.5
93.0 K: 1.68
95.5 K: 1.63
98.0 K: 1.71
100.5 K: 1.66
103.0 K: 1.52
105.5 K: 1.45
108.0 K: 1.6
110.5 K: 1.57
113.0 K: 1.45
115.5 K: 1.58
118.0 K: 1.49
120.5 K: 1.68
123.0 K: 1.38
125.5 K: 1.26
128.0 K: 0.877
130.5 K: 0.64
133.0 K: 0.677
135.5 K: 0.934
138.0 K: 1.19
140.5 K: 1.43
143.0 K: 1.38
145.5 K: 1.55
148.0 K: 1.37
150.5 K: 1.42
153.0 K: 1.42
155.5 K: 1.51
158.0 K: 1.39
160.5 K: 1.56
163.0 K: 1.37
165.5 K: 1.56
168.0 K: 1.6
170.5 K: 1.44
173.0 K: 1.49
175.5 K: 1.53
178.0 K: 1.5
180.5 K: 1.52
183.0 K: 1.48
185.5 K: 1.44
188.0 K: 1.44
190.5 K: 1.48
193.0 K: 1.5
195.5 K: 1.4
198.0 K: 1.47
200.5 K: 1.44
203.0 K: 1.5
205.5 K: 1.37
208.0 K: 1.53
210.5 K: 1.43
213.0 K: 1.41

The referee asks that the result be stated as 1.45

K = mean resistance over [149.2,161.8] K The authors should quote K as 1.46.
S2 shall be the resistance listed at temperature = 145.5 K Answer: 1.55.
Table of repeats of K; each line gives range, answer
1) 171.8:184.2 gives 1.5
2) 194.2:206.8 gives 1.44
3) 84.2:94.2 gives 1.55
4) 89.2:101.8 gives 1.64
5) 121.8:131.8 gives 1.04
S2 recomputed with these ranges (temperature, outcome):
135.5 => 0.934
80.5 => 1.43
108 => 1.6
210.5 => 1.43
